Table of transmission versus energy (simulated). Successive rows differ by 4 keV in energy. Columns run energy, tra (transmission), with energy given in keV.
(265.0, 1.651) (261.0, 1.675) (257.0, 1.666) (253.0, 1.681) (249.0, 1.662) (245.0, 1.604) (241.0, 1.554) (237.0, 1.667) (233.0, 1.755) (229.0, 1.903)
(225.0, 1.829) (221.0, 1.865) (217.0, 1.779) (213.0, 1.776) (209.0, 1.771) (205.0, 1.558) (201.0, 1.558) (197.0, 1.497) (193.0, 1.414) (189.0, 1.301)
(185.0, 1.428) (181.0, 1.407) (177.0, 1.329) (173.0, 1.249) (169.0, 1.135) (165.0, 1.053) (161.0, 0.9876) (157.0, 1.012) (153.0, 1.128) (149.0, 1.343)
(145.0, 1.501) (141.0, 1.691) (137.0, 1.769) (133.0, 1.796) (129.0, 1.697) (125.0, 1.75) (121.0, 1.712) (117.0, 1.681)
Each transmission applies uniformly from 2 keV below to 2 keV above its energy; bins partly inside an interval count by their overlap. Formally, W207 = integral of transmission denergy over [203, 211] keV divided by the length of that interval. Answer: 1.66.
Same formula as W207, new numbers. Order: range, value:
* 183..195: 1.38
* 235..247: 1.61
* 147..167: 1.1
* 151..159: 1.07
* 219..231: 1.87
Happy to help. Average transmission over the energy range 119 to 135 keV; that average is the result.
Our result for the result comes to 1.74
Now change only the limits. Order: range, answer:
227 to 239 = 1.78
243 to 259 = 1.65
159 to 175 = 1.11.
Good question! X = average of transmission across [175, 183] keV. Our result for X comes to 1.37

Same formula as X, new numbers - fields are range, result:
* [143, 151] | 1.42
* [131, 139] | 1.78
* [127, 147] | 1.69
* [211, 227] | 1.81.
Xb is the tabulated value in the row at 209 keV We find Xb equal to 1.771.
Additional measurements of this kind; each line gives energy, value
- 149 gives 1.343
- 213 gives 1.776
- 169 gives 1.135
